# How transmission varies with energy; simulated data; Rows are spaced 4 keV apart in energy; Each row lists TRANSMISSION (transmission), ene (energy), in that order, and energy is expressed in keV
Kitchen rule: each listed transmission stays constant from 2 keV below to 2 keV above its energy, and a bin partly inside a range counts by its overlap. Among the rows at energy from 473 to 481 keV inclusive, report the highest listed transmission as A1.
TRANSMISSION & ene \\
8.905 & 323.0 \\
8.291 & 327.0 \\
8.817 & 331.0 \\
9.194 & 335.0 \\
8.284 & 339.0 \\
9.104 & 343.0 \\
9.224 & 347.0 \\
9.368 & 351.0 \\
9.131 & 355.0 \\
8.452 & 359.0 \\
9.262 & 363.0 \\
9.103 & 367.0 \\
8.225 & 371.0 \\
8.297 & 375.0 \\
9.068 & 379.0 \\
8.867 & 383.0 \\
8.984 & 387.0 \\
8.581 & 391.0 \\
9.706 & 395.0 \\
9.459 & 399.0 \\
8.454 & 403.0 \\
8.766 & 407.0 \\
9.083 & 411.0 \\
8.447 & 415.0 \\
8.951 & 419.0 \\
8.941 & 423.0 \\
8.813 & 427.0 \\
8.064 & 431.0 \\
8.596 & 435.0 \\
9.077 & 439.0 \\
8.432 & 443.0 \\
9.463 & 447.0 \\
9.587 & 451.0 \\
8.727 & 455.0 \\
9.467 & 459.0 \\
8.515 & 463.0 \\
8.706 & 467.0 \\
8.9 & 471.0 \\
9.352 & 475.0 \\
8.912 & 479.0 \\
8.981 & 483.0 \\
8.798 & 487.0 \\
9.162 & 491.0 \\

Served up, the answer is 9.352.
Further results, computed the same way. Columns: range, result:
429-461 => 9.587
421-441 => 9.077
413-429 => 8.951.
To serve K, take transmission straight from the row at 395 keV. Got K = 9.706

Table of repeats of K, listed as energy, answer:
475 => 9.352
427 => 8.813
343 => 9.104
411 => 9.083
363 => 9.262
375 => 8.297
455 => 8.727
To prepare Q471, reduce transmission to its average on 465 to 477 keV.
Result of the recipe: 8.99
